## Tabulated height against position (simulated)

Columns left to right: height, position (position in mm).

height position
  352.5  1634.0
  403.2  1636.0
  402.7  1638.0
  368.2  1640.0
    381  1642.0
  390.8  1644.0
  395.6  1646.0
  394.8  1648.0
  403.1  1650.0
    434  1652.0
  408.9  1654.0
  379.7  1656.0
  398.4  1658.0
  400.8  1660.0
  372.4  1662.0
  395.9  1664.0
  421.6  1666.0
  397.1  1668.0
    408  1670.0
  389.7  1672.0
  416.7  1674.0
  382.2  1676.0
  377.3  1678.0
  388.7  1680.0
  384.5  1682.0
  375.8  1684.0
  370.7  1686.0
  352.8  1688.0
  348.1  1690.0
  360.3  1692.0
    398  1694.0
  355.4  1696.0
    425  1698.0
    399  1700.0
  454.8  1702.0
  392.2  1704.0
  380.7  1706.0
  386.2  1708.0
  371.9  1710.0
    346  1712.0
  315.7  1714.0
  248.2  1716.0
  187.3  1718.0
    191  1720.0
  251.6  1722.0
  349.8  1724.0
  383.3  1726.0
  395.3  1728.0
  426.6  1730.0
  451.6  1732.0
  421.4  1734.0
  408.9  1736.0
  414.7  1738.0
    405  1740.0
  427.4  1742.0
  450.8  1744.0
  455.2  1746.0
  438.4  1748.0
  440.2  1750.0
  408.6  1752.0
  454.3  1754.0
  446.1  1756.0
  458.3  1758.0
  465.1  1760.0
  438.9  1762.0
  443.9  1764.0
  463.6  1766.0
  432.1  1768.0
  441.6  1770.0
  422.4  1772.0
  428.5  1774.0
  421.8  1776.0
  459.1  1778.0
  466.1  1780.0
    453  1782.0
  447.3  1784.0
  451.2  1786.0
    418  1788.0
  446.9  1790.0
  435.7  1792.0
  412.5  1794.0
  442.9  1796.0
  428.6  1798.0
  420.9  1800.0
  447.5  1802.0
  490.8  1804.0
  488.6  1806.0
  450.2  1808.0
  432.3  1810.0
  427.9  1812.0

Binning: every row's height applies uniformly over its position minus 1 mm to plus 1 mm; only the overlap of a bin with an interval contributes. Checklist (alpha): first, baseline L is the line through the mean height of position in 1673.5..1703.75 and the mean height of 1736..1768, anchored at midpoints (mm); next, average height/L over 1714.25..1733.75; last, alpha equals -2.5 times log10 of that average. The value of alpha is 0.27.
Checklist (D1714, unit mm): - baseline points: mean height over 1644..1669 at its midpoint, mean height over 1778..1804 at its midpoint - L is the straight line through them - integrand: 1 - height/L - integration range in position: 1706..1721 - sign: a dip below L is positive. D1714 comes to 4.28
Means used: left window 400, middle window 298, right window 442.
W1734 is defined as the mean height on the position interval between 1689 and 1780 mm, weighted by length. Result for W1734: 398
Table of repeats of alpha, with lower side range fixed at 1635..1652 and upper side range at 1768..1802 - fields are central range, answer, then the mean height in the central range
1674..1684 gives 0.05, 386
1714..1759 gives 0.10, 385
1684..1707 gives 0.07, 385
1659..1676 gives 0.01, 399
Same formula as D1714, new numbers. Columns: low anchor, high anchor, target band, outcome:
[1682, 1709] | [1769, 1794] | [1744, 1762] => -1.0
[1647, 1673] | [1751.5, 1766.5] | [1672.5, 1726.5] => 8.1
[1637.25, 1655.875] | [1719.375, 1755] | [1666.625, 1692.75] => 1.1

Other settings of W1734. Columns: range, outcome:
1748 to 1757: 437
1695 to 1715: 383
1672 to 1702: 384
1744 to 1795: 442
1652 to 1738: 374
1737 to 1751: 433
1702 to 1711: 391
